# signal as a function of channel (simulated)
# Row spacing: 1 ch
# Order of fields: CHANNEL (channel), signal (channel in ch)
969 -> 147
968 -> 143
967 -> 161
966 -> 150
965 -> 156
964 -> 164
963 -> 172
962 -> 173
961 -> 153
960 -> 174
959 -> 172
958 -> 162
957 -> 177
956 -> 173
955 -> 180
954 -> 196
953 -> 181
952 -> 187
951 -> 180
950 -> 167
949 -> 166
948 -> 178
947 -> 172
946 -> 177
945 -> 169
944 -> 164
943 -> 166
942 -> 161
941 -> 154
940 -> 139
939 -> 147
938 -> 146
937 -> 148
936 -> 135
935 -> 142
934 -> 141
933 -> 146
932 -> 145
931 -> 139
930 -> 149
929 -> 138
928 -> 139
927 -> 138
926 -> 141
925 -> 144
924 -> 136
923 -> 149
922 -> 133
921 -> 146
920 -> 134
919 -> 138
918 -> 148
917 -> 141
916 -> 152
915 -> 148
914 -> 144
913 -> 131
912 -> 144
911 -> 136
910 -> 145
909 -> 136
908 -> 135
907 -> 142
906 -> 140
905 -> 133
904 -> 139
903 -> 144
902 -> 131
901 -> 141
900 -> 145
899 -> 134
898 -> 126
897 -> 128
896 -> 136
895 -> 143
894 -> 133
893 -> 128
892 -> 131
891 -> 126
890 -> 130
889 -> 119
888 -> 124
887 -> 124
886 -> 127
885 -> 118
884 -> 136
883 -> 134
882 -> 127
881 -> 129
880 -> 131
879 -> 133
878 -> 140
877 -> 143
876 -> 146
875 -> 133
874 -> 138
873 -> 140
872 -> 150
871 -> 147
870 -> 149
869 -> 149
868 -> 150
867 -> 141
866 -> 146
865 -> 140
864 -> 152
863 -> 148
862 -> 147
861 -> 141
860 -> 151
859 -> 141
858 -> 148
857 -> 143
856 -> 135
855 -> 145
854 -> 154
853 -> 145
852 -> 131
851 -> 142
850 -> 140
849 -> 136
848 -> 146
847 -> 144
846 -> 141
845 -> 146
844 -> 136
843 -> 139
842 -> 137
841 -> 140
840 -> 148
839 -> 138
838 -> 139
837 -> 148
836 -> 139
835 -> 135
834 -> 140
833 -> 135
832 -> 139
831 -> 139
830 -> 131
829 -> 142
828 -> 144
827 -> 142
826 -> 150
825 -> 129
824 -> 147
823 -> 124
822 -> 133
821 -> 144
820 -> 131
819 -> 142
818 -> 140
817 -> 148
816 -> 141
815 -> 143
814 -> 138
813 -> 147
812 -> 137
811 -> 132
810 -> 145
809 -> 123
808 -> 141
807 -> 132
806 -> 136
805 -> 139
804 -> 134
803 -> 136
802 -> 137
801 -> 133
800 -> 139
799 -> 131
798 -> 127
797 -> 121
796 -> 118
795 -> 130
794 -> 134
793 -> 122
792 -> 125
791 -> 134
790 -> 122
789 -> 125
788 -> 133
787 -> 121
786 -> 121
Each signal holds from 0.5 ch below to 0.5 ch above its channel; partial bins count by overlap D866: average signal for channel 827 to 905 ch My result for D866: 139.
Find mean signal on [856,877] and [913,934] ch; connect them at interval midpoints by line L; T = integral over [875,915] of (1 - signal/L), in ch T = 2.5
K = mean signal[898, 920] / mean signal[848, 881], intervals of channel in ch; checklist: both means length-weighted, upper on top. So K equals 1.0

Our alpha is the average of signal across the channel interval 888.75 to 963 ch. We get 149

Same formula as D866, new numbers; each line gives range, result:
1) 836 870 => 143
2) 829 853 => 140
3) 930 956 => 161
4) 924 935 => 142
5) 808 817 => 139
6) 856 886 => 141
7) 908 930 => 141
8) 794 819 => 135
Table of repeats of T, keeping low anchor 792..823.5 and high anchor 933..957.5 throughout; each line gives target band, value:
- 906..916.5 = 1.0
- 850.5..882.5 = 1.0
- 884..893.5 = 1.6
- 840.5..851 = 0.2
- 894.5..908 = 1.5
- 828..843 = 0.1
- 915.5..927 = 1.2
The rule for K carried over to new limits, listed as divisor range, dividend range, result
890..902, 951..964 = 1.31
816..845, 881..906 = 0.94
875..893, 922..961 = 1.21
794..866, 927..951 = 1.10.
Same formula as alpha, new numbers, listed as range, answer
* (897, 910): 137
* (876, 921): 135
